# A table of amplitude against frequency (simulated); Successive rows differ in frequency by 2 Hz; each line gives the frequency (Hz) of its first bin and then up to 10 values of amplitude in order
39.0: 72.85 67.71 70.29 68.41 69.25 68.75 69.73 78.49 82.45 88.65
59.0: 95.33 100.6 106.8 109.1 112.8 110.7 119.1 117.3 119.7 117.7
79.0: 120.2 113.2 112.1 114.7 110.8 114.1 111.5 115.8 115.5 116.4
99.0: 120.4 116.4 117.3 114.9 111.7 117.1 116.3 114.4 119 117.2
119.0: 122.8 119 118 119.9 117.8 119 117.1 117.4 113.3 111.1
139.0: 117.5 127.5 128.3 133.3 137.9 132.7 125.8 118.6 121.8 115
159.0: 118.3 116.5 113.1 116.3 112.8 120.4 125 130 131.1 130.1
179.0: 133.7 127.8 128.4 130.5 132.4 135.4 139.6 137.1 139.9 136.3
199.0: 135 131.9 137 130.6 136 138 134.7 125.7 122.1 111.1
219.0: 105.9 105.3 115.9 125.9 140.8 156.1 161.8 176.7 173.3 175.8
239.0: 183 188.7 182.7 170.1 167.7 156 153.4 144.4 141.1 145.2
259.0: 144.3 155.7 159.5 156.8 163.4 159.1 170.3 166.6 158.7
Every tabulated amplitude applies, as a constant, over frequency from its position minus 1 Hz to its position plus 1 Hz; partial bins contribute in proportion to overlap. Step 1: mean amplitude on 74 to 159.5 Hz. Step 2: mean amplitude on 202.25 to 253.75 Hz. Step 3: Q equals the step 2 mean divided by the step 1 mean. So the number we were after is 1.2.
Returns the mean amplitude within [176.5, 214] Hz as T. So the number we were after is 134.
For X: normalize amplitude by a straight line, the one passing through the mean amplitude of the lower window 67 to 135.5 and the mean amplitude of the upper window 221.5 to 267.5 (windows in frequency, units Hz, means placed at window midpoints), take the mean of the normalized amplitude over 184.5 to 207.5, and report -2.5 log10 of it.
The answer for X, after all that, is 0.07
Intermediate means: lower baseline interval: 116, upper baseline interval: 158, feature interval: 135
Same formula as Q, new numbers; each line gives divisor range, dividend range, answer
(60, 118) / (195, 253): 1.27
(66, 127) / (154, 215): 1.11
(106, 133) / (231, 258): 1.41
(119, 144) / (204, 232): 1.09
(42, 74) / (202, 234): 1.45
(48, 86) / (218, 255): 1.50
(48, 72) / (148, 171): 1.25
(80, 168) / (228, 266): 1.38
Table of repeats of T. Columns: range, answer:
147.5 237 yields 131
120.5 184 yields 122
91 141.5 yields 117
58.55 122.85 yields 115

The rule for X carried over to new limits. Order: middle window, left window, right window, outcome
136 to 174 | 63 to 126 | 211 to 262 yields 0.07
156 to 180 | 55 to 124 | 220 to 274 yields 0.11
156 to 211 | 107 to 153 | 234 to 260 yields 0.09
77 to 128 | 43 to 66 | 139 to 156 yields -0.10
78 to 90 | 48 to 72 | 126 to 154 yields -0.11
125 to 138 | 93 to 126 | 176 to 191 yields 0.05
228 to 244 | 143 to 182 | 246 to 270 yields -0.19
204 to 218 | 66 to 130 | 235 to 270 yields 0.17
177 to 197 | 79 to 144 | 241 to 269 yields 0.04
